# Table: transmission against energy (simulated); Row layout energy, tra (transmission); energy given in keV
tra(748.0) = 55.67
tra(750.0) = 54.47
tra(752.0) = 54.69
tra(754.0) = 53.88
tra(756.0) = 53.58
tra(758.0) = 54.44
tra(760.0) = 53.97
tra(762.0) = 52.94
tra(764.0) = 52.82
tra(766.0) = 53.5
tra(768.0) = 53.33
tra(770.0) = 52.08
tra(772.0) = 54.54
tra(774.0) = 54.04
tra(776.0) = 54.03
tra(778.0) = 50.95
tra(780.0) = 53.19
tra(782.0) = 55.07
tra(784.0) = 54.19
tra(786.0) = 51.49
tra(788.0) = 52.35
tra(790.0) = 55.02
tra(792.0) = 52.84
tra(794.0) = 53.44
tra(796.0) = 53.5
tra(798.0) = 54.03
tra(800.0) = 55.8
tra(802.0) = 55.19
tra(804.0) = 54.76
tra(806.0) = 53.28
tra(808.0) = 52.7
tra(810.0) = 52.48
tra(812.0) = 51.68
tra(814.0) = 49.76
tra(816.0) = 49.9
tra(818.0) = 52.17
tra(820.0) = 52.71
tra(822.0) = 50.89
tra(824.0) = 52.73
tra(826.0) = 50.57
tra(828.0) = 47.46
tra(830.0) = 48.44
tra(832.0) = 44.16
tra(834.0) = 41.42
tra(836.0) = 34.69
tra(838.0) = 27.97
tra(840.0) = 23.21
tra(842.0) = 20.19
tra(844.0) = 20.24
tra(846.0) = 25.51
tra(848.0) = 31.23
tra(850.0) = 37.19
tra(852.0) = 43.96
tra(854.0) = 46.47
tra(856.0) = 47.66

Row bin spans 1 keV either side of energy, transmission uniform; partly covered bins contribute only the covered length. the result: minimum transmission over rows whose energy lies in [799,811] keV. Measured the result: 52.48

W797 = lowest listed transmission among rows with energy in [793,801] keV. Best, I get 53.44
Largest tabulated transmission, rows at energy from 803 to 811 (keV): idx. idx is 54.76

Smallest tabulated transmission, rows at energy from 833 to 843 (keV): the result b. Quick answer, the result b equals 20.19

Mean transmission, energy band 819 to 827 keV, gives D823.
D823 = 51.7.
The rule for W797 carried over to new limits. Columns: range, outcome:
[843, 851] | 20.24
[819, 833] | 44.16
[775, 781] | 50.95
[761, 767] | 52.82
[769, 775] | 52.08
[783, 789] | 51.49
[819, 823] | 50.89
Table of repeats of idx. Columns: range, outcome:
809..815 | 52.48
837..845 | 27.97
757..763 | 54.44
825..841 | 50.57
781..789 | 55.07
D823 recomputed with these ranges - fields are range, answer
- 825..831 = 48.8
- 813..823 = 51.1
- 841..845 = 20.2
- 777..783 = 53.1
